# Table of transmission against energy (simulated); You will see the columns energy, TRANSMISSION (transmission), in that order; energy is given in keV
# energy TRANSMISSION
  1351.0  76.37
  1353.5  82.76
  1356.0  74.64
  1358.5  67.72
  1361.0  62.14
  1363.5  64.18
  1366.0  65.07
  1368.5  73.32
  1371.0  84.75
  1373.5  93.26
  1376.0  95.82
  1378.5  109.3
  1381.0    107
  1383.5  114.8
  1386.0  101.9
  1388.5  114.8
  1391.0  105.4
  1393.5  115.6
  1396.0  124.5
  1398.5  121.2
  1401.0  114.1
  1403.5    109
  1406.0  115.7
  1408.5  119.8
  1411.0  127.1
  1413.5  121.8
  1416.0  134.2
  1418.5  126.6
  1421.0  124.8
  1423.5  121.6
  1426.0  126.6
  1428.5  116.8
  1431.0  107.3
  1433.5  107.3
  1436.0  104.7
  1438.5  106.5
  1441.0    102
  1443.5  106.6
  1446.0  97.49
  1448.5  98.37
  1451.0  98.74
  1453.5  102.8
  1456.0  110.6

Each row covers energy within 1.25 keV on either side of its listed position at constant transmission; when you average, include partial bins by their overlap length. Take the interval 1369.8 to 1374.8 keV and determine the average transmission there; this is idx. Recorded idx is 89.1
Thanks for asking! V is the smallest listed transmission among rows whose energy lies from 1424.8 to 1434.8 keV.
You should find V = 107.3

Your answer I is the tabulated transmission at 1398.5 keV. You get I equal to 121.2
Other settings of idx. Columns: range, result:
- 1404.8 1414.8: 121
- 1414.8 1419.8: 130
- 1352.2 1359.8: 75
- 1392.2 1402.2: 119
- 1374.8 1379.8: 103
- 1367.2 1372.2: 78.8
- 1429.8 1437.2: 106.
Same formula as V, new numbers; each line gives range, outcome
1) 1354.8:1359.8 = 67.72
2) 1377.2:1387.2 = 101.9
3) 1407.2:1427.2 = 119.8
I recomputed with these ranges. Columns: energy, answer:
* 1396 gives 124.5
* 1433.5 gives 107.3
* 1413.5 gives 121.8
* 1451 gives 98.74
